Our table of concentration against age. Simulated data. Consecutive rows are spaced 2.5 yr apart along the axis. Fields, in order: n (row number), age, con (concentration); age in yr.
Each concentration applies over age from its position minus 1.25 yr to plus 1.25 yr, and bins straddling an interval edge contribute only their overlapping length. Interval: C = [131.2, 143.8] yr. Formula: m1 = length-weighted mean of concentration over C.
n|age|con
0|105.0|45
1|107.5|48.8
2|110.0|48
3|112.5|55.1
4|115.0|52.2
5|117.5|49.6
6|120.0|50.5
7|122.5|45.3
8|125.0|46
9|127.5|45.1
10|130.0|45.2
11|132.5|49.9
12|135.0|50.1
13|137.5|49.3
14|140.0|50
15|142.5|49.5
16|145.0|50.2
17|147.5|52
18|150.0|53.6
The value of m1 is 49.7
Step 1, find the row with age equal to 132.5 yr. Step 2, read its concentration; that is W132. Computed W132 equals 49.9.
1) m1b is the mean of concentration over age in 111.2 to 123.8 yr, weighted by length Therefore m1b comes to 50.5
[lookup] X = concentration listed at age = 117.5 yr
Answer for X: 49.6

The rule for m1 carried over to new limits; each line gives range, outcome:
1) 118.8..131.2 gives 46.4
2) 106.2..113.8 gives 50.6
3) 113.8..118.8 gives 50.9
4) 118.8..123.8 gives 47.9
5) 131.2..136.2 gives 50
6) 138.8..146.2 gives 49.9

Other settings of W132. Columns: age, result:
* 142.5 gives 49.5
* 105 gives 45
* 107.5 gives 48.8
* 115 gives 52.2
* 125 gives 46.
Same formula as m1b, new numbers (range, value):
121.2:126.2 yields 45.7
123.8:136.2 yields 47.3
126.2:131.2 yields 45.2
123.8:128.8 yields 45.5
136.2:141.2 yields 49.7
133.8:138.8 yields 49.7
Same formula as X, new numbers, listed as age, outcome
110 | 48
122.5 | 45.3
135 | 50.1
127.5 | 45.1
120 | 50.5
